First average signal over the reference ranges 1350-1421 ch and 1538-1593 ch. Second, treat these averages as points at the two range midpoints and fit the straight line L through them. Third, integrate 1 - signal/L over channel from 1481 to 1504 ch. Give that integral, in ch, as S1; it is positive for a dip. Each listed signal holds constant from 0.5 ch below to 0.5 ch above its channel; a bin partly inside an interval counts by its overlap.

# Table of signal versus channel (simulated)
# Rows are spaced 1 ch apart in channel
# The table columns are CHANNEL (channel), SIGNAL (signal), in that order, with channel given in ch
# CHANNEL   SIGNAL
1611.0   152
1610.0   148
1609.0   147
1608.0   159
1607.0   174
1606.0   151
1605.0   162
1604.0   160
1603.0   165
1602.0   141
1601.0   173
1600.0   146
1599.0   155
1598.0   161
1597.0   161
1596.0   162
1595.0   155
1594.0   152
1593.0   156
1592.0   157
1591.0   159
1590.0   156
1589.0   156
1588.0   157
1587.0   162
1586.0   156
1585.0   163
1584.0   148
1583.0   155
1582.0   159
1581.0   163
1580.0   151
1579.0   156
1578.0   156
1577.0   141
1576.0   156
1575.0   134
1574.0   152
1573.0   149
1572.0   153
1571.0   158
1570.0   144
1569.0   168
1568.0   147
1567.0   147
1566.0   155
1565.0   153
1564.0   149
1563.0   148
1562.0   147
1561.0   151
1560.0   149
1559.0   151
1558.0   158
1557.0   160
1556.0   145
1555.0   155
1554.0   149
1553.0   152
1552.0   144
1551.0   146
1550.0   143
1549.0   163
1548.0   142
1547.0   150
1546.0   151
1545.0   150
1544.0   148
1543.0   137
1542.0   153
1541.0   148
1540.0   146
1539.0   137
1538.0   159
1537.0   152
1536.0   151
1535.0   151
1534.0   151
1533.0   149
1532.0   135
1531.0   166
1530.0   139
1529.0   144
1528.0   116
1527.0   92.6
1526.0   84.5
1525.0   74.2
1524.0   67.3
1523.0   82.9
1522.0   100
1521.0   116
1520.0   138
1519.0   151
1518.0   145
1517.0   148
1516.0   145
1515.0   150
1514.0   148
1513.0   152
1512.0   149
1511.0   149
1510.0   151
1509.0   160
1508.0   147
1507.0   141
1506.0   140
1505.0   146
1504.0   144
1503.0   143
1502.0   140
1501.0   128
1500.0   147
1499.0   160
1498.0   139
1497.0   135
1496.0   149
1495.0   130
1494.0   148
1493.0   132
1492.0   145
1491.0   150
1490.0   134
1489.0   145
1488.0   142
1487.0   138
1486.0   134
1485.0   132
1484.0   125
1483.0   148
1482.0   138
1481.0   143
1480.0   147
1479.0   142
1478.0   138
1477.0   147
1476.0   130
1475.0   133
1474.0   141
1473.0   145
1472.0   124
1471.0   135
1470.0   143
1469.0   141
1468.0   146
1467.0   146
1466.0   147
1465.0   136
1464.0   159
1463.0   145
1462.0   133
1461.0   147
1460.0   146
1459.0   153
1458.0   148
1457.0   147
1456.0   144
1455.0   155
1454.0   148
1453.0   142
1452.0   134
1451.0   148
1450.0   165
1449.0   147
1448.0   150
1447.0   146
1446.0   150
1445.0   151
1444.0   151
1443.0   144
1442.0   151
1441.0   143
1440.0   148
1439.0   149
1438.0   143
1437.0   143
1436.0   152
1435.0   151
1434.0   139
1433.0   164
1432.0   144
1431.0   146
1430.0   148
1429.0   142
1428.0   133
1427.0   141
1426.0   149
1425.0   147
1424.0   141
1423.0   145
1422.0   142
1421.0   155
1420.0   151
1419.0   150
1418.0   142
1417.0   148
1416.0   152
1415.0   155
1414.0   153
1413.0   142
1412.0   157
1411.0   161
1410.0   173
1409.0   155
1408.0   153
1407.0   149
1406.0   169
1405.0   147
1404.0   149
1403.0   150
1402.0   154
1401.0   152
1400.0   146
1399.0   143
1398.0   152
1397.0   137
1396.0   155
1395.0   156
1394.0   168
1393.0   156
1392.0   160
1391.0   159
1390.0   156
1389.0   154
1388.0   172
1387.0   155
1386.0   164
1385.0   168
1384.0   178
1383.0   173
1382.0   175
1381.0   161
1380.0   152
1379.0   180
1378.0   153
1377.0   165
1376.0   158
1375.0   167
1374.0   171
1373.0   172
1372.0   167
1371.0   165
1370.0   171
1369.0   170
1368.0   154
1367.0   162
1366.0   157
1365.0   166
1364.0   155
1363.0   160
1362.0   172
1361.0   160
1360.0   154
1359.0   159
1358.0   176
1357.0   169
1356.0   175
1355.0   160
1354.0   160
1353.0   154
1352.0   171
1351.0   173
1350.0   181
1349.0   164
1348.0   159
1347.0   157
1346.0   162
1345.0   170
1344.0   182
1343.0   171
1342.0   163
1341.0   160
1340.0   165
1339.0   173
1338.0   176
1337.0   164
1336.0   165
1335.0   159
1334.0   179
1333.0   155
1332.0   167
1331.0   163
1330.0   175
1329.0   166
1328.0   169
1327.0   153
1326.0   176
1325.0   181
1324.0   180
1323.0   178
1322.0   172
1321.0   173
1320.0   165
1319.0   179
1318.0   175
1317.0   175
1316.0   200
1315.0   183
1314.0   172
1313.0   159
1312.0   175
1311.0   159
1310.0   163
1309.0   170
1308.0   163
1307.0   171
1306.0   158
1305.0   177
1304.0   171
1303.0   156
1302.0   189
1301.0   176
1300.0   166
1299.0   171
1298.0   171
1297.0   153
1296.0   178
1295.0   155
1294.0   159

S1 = 2.2 ch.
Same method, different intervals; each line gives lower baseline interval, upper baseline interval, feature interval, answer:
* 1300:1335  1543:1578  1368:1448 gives 4.37 ch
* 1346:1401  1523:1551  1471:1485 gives 0.72 ch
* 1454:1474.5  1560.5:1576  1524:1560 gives 1.76 ch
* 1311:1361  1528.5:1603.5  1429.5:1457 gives 2.24 ch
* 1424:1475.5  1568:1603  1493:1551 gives 4.47 ch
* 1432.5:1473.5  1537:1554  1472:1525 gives 3.30 ch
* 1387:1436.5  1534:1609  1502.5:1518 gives 0.50 ch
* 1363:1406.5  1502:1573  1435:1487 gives 2.57 ch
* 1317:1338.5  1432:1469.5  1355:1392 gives -0.65 ch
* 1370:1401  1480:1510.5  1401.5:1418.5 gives 0.38 ch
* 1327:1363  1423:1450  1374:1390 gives -0.65 ch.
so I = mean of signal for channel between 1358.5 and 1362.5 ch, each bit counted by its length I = 161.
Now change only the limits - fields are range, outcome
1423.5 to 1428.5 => 142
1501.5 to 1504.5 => 142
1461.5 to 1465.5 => 143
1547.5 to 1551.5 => 148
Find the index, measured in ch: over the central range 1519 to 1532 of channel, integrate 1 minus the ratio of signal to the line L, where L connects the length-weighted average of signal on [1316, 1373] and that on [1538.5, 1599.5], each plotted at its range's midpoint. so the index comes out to 3.6 ch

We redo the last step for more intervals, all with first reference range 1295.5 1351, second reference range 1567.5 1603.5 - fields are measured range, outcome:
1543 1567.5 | 1.1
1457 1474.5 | 2.0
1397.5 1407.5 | 0.9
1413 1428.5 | 1.7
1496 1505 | 1.0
